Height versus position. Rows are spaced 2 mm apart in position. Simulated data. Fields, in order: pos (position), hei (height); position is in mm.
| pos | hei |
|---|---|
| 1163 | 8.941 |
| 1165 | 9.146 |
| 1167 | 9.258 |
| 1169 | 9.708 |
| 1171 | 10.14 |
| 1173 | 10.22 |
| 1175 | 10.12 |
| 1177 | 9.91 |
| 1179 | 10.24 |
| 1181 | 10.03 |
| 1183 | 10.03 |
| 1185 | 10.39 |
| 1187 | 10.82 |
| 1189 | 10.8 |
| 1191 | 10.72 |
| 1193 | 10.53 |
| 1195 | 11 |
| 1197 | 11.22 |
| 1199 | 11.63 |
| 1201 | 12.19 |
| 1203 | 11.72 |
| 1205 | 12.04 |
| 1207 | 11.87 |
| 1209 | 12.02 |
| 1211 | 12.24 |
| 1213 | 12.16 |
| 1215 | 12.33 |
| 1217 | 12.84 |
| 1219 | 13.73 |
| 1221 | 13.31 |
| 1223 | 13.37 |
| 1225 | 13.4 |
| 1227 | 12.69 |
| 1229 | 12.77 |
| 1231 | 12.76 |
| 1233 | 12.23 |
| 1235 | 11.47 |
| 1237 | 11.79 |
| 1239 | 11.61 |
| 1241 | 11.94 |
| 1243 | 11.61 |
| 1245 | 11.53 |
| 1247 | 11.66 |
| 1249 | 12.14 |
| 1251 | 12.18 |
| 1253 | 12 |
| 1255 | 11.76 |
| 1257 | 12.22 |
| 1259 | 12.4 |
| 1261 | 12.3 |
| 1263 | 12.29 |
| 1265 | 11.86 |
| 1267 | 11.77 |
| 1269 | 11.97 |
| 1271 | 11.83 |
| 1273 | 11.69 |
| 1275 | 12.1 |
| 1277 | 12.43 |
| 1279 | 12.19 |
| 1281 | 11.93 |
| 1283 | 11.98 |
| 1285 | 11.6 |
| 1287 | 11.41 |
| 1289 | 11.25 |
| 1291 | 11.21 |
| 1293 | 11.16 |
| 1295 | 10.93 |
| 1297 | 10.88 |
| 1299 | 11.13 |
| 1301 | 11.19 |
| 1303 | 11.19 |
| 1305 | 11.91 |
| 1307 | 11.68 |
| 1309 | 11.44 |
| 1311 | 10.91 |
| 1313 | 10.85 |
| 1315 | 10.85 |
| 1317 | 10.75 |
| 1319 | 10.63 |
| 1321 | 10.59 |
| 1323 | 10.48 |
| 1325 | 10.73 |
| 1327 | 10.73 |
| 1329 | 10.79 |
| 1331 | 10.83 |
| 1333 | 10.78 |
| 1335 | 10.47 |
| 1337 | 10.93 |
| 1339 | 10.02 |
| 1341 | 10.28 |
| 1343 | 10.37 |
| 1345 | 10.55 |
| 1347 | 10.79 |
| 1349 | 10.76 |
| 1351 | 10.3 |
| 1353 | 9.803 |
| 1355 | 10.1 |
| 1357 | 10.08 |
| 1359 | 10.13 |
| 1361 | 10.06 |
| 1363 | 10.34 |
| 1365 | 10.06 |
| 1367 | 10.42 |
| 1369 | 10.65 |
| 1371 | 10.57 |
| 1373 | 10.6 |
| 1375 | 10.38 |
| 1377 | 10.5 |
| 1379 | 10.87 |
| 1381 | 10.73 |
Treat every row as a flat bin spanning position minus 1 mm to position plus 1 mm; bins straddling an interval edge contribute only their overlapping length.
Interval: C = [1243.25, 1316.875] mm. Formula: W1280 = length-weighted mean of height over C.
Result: 11.7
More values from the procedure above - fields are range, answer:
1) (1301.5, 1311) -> 11.5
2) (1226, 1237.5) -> 12.3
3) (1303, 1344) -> 10.8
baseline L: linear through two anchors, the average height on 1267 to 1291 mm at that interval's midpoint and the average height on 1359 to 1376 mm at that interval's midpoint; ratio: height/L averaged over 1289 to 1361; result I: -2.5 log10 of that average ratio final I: 0.03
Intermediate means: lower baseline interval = 11.8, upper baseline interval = 10.4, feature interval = 10.7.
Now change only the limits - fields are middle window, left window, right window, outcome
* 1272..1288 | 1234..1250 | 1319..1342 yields -0.06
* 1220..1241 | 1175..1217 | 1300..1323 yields -0.12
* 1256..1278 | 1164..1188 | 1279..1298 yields -0.09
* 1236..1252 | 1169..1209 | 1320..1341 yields -0.10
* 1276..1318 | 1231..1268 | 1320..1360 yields -0.02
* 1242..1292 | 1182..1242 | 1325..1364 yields -0.06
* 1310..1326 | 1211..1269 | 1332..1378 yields 0.03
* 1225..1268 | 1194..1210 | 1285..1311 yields -0.05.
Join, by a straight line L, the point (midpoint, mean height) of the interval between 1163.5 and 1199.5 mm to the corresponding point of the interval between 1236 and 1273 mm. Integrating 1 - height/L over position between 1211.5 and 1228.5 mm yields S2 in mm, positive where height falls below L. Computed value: -2.73 mm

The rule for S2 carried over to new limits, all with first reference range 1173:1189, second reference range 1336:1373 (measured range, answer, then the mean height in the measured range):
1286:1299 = -1.03 mm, 11.1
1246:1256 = -1.61 mm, 11.9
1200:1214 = -2.40 mm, 12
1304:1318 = -1.18 mm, 11.2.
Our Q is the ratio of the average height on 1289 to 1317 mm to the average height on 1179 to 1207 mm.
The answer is 1.01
